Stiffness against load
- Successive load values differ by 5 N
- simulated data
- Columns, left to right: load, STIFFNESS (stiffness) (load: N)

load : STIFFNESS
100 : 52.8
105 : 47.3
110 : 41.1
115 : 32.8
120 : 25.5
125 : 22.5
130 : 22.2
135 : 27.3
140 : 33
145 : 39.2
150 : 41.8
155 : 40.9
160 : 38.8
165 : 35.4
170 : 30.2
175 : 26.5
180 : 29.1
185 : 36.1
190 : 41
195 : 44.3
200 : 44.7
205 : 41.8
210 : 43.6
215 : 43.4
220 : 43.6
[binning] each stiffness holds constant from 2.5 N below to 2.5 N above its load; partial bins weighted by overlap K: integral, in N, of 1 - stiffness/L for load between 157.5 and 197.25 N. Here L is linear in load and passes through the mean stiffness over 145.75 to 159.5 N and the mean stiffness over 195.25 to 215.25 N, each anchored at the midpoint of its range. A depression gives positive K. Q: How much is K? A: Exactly 6.5 N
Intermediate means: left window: 40.7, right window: 43.5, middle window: 35.1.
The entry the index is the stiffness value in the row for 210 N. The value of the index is 43.6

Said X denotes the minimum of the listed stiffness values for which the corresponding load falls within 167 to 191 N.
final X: 26.5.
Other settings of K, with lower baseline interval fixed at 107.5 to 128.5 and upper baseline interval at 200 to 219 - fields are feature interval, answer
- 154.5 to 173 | 0.49 N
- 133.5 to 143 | 0.60 N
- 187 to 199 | -0.51 N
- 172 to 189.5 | 3.33 N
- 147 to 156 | -1.65 N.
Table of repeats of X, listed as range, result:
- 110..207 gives 22.2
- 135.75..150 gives 33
